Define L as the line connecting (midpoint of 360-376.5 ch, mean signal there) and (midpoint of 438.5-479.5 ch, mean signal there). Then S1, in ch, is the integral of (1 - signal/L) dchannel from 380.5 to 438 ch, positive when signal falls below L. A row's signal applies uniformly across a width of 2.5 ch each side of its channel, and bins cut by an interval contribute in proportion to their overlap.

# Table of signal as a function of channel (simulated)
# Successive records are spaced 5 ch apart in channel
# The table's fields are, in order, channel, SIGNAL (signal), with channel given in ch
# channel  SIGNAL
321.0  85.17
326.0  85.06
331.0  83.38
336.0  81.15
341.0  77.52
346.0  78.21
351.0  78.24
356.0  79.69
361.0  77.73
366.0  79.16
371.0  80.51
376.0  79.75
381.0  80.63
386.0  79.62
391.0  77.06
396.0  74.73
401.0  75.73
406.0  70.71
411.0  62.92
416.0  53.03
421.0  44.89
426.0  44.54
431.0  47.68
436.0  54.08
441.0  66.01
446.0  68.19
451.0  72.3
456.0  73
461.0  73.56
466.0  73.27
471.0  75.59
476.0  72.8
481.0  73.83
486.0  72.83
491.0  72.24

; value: 9.76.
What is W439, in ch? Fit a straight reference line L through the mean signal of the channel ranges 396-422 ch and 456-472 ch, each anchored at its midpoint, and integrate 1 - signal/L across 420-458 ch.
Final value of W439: 5.6 ch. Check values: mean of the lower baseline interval 63.7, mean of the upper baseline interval 73.8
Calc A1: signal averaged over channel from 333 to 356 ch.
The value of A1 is 79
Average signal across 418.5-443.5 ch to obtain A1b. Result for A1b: 51.4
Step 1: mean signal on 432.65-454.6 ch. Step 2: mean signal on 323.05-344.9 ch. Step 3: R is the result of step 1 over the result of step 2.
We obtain 0.8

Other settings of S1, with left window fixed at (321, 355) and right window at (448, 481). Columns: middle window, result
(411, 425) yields 4.6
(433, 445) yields 2.3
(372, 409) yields 0.4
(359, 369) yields 0.1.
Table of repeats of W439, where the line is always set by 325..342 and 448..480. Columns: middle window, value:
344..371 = 0.50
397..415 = 1.95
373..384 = -0.17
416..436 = 7.43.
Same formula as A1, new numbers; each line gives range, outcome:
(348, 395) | 79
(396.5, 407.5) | 73.7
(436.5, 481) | 71.2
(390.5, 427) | 62.9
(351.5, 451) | 68.5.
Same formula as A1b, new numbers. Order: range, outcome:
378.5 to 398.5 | 78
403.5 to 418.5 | 62.2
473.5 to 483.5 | 73.3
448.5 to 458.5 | 72.7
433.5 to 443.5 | 60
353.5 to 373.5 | 79.3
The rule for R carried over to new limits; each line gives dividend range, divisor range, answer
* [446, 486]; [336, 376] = 0.93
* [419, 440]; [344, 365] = 0.63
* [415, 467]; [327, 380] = 0.76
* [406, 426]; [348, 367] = 0.69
